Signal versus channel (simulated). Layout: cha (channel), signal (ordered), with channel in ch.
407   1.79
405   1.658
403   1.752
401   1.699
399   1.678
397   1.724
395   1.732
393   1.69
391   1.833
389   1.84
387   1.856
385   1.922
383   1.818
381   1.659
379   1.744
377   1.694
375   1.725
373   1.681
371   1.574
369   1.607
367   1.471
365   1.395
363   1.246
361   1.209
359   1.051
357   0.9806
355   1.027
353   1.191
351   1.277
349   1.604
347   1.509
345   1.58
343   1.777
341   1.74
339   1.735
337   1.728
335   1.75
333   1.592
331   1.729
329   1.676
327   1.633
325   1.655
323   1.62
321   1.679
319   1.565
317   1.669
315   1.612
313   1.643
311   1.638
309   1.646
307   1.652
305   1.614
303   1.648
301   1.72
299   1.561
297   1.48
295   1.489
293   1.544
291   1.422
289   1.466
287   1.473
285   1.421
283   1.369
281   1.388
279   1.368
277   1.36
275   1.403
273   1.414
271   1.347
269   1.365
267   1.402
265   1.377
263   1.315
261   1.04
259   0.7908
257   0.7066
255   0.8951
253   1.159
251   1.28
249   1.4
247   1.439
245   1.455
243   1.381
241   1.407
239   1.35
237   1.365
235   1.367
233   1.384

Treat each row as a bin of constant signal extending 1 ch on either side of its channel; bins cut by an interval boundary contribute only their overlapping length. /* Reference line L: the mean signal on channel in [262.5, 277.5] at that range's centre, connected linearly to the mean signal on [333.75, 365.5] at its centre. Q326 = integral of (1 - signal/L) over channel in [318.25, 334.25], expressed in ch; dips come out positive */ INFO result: -2.7 ch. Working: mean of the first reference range 1.38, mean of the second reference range 1.43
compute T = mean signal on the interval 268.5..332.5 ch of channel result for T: 1.54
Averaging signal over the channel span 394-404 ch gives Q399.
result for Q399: 1.72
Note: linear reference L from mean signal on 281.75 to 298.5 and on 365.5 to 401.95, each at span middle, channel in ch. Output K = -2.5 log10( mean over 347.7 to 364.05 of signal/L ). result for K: 0.33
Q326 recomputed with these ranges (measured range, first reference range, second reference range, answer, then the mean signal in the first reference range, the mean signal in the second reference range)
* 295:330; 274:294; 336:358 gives -4.45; 1.42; 1.47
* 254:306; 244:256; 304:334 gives 2.86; 1.27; 1.64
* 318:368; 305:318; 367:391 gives 5.47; 1.64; 1.73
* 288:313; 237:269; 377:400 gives -2.69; 1.24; 1.77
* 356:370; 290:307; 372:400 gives 3.51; 1.57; 1.76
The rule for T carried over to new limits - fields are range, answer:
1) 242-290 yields 1.29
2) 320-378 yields 1.52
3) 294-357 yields 1.59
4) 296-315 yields 1.62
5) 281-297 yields 1.45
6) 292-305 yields 1.58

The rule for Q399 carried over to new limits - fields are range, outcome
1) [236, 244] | 1.38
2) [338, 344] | 1.75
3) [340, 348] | 1.65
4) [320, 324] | 1.65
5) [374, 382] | 1.71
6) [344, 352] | 1.49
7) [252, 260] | 0.888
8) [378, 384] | 1.74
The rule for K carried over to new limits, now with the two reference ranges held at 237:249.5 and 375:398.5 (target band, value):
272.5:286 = 0.080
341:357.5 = 0.190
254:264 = 0.455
